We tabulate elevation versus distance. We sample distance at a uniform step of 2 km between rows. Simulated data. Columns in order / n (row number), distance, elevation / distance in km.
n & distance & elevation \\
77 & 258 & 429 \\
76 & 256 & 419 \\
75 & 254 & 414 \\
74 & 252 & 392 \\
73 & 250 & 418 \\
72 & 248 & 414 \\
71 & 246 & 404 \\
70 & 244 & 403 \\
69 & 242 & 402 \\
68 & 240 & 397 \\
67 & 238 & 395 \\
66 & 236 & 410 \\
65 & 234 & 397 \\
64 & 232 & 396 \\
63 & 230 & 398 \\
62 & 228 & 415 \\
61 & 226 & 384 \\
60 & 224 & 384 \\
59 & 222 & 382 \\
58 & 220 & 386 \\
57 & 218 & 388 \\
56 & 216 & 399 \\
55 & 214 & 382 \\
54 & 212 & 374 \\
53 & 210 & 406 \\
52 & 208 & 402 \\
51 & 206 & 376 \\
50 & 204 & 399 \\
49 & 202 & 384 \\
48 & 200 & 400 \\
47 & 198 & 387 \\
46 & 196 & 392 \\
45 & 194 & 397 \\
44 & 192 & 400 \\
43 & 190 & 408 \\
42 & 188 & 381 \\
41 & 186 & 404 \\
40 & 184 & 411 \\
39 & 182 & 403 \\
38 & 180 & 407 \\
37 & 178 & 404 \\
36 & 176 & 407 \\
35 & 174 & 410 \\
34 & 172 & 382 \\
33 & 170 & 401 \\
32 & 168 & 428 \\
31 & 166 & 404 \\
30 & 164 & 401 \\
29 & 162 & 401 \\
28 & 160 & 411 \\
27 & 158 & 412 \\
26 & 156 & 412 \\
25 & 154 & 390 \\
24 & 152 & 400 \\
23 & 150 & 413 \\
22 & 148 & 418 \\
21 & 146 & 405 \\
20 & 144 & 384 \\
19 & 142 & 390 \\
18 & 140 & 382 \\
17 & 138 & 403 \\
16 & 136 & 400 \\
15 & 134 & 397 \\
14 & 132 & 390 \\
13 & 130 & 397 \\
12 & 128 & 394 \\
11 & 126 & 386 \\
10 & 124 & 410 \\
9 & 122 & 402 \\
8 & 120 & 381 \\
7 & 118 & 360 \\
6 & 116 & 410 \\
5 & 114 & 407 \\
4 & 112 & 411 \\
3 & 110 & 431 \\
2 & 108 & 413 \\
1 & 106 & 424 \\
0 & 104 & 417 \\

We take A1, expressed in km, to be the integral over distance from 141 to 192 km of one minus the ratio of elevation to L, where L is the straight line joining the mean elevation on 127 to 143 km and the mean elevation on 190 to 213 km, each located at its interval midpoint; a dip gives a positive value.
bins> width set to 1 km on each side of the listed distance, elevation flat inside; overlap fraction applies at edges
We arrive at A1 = -1.3 km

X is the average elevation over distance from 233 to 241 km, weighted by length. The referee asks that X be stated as 400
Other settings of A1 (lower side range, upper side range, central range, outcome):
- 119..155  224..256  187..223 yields 0.8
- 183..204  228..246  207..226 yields 0.5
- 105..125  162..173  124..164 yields 0.4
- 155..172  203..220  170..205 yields 0.0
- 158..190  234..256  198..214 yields 0.5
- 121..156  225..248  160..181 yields -0.3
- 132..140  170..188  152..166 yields -0.2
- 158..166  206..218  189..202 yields 0.0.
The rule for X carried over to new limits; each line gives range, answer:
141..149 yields 399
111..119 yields 397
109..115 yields 416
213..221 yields 389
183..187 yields 408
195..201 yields 393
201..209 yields 390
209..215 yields 387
